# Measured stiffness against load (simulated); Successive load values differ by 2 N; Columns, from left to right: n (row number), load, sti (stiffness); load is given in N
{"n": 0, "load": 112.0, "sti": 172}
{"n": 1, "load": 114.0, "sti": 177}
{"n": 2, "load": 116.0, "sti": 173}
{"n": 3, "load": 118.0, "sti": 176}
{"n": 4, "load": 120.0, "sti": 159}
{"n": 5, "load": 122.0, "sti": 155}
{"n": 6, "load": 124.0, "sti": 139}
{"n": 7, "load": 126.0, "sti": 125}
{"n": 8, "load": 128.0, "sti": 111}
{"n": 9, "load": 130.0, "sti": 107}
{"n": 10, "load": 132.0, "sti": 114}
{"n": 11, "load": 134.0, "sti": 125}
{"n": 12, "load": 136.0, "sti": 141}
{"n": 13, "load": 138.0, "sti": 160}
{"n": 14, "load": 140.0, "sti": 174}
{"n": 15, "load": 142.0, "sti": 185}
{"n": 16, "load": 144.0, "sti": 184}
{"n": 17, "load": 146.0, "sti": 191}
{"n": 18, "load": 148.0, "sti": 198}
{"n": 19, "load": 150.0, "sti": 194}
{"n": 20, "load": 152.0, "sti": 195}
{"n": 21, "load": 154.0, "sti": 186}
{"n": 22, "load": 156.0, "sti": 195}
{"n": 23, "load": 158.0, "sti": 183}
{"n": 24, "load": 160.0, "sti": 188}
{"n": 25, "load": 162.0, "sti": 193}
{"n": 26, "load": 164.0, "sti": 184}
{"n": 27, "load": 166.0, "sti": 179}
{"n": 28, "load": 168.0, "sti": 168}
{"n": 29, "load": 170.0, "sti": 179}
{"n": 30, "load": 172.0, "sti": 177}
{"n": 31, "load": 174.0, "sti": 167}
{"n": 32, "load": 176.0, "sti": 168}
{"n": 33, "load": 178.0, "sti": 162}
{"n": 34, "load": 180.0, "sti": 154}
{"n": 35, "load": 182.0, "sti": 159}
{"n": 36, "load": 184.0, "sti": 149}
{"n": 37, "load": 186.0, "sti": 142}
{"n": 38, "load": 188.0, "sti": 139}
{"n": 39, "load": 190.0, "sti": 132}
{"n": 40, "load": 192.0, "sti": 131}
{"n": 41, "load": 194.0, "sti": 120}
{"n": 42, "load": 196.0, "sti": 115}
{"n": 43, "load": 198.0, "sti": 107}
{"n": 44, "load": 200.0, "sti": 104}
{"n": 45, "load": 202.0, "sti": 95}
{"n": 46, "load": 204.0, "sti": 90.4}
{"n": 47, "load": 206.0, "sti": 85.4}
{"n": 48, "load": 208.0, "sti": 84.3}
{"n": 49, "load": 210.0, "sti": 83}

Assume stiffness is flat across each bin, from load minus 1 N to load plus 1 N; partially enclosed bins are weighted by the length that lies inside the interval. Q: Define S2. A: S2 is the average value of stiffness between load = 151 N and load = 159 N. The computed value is 190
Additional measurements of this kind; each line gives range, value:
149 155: 192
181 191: 144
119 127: 144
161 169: 181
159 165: 188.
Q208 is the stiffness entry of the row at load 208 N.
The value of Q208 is 84.3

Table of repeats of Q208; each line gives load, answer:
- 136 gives 141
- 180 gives 154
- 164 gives 184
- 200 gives 104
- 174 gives 167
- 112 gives 172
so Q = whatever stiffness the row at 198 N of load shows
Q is 107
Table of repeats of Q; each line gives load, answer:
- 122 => 155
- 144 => 184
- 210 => 83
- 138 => 160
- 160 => 188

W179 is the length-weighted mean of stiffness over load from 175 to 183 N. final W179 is 161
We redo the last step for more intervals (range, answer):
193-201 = 112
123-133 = 119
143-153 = 192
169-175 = 174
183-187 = 146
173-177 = 168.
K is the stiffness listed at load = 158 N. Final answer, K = 183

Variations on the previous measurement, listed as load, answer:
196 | 115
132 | 114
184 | 149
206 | 85.4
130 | 107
